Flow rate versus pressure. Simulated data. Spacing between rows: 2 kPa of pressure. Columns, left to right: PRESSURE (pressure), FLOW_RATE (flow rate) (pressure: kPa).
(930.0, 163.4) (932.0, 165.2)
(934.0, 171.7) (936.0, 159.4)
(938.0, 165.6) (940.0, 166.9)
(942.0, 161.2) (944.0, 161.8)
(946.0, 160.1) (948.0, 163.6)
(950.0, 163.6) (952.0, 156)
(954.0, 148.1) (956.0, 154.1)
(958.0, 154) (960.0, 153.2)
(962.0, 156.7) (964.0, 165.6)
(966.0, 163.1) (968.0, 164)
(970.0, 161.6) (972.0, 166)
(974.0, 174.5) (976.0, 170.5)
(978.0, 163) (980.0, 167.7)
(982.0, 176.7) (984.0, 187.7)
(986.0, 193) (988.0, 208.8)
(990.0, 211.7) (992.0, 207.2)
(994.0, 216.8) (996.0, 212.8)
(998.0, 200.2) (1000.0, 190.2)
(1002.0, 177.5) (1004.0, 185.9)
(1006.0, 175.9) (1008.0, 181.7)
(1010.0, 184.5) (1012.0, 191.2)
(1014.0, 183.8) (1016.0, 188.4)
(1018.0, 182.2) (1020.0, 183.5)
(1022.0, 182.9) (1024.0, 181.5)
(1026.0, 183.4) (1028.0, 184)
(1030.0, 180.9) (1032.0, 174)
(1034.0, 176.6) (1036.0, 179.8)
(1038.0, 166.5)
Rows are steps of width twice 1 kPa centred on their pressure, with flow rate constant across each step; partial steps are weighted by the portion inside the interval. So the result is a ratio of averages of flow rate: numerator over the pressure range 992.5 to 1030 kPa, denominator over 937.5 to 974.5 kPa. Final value 1.2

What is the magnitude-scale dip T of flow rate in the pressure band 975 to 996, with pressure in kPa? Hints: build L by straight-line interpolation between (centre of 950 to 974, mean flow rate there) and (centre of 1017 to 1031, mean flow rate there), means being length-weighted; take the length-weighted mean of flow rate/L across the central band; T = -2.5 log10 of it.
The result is -0.139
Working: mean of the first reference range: 159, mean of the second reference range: 183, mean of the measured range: 191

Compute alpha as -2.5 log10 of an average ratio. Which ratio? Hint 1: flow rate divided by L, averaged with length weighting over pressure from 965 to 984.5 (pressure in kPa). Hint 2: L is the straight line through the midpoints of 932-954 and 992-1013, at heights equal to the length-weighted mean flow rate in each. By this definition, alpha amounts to 0.06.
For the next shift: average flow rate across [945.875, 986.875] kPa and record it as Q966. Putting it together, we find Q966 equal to 165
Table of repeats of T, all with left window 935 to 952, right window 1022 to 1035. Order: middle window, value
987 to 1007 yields -0.15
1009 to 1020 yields -0.05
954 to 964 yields 0.07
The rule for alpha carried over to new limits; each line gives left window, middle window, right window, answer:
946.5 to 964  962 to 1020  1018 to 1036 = -0.09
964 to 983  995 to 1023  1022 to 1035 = -0.07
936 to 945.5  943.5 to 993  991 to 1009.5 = 0.05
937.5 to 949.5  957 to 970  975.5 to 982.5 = 0.05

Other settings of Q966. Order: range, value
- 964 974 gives 165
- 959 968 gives 160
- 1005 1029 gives 184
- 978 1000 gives 196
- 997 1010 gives 185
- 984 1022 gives 193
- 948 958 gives 156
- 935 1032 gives 176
